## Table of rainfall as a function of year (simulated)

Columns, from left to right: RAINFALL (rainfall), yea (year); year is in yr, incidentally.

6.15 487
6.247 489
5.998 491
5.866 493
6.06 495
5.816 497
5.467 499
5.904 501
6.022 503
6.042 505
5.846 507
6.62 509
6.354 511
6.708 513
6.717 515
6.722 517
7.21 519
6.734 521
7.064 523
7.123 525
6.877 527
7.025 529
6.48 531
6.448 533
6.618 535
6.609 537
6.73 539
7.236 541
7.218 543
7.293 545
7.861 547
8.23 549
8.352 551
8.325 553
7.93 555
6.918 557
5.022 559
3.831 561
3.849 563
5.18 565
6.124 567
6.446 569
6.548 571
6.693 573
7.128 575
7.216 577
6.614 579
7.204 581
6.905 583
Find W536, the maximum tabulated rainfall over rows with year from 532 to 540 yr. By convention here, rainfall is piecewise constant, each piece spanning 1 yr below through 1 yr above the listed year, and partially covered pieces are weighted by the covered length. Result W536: 6.73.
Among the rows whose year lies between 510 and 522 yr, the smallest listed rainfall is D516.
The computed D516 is 6.354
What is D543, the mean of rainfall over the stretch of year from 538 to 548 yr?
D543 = 7.27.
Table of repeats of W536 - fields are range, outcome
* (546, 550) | 8.23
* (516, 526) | 7.21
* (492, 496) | 6.06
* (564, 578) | 7.216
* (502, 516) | 6.717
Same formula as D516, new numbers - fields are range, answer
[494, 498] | 5.816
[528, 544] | 6.448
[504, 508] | 5.846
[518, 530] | 6.734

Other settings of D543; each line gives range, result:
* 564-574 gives 6.2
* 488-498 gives 6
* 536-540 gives 6.67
